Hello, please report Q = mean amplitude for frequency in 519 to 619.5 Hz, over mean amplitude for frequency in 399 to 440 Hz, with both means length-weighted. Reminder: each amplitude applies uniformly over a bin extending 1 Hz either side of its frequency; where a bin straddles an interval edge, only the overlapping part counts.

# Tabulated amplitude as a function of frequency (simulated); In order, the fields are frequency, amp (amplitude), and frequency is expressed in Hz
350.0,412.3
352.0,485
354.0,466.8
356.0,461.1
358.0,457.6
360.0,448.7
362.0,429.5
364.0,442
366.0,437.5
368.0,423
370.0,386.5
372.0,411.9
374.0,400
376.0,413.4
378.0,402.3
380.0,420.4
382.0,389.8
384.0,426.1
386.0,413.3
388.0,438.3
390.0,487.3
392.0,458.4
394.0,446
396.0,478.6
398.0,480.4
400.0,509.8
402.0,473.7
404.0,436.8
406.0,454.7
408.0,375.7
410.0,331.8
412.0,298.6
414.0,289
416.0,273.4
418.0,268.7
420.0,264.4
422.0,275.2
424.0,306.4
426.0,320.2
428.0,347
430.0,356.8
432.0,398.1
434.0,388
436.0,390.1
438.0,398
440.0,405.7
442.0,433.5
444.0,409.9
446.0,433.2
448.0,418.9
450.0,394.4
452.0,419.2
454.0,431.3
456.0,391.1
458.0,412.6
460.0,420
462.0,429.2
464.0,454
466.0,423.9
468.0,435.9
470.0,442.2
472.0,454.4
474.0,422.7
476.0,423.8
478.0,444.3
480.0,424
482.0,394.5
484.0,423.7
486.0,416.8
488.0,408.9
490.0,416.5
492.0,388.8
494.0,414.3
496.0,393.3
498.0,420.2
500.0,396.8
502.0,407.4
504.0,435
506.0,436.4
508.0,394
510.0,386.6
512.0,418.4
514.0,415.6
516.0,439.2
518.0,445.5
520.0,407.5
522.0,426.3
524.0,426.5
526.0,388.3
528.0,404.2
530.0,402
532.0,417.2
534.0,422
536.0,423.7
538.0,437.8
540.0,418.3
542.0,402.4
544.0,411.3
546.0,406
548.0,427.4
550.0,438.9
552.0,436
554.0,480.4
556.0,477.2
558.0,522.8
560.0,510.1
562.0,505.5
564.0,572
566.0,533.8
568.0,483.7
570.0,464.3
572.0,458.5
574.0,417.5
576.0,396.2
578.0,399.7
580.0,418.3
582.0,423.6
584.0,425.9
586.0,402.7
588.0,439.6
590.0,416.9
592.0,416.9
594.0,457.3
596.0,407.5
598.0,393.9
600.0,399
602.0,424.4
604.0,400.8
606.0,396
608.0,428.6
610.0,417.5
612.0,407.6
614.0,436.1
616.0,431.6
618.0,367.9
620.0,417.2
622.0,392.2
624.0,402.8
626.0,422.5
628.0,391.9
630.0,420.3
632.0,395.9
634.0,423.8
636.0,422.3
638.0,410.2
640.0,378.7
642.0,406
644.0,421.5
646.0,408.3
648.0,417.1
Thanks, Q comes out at 1.2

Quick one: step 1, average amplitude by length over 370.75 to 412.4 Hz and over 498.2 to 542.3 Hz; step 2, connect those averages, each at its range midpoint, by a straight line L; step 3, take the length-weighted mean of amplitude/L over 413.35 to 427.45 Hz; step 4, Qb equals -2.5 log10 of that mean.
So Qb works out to 0.43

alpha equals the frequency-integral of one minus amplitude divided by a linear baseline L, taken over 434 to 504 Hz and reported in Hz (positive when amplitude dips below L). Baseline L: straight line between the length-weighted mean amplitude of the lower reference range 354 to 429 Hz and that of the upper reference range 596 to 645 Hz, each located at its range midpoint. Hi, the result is -2.5 Hz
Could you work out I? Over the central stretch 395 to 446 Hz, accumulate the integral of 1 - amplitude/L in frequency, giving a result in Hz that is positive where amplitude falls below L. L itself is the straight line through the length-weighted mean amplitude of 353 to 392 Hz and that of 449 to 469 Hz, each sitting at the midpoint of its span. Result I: 5.9 Hz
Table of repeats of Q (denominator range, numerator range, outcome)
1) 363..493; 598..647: 1.01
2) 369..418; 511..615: 1.06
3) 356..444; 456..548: 1.05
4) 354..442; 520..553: 1.05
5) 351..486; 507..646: 1.04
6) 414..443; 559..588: 1.33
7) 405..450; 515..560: 1.21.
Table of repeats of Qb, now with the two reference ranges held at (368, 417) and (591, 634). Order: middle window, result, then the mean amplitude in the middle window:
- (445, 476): -0.03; 425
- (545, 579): -0.14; 466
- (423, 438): 0.15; 361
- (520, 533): 0.00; 410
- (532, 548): -0.02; 418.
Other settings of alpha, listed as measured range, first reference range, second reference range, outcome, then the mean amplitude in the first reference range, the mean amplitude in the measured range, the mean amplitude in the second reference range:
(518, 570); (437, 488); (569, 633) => -3.67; 422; 448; 415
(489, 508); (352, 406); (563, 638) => 0.93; 441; 411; 425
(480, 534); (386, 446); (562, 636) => -0.83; 387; 413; 426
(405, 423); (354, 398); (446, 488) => 4.82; 434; 315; 424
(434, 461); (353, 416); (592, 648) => 0.55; 423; 411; 411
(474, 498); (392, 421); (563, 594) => -0.03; 387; 414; 445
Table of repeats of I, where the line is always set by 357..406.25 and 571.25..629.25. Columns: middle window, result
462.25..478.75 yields -0.3 Hz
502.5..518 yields 0.2 Hz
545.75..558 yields -1.0 Hz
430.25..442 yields 1.0 Hz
